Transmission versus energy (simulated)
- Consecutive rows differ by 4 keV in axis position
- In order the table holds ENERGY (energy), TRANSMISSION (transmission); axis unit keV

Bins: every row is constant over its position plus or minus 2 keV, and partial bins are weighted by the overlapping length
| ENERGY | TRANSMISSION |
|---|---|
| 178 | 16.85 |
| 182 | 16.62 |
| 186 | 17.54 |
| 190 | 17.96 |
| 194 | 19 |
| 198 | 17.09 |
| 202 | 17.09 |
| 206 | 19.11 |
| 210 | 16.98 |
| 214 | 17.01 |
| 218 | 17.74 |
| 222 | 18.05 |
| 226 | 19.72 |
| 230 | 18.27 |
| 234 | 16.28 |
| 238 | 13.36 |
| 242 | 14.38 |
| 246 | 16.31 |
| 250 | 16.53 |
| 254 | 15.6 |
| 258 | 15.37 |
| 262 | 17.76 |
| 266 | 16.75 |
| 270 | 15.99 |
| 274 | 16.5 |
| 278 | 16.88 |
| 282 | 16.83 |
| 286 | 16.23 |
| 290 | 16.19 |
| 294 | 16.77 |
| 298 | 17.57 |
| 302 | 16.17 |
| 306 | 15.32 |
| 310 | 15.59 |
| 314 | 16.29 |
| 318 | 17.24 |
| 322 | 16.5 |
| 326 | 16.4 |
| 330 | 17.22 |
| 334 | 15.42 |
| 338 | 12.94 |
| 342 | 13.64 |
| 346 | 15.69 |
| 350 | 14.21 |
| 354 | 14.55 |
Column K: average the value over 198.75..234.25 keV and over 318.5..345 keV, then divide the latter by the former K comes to 0.87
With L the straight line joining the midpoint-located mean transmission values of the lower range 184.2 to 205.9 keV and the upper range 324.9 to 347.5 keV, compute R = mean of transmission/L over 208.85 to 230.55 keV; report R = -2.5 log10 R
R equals -0.037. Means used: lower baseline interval 17.9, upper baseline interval 15.2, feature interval 18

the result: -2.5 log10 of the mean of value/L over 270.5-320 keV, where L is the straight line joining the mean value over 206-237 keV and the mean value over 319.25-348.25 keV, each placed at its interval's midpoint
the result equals -0.02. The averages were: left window 17.7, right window 15.4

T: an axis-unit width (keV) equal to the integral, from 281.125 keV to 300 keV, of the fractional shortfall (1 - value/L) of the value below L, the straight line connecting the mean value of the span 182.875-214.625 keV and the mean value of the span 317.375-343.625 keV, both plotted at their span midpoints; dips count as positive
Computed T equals -0.6 keV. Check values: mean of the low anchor 17.7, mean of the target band 16.7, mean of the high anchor 15.6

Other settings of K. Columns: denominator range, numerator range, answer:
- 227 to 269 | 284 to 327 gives 1.01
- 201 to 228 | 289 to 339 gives 0.90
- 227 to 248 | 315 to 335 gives 1.04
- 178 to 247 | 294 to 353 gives 0.91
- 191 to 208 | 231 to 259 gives 0.86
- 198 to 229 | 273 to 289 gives 0.93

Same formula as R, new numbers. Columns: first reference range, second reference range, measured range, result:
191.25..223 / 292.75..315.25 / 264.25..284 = 0.01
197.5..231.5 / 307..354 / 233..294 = 0.05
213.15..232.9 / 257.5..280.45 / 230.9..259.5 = 0.12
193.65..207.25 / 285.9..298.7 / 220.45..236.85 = -0.02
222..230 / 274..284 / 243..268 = 0.09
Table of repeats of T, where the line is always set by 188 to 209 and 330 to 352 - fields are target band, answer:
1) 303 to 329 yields -1.8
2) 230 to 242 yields 1.3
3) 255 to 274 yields 0.0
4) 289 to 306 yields -1.0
